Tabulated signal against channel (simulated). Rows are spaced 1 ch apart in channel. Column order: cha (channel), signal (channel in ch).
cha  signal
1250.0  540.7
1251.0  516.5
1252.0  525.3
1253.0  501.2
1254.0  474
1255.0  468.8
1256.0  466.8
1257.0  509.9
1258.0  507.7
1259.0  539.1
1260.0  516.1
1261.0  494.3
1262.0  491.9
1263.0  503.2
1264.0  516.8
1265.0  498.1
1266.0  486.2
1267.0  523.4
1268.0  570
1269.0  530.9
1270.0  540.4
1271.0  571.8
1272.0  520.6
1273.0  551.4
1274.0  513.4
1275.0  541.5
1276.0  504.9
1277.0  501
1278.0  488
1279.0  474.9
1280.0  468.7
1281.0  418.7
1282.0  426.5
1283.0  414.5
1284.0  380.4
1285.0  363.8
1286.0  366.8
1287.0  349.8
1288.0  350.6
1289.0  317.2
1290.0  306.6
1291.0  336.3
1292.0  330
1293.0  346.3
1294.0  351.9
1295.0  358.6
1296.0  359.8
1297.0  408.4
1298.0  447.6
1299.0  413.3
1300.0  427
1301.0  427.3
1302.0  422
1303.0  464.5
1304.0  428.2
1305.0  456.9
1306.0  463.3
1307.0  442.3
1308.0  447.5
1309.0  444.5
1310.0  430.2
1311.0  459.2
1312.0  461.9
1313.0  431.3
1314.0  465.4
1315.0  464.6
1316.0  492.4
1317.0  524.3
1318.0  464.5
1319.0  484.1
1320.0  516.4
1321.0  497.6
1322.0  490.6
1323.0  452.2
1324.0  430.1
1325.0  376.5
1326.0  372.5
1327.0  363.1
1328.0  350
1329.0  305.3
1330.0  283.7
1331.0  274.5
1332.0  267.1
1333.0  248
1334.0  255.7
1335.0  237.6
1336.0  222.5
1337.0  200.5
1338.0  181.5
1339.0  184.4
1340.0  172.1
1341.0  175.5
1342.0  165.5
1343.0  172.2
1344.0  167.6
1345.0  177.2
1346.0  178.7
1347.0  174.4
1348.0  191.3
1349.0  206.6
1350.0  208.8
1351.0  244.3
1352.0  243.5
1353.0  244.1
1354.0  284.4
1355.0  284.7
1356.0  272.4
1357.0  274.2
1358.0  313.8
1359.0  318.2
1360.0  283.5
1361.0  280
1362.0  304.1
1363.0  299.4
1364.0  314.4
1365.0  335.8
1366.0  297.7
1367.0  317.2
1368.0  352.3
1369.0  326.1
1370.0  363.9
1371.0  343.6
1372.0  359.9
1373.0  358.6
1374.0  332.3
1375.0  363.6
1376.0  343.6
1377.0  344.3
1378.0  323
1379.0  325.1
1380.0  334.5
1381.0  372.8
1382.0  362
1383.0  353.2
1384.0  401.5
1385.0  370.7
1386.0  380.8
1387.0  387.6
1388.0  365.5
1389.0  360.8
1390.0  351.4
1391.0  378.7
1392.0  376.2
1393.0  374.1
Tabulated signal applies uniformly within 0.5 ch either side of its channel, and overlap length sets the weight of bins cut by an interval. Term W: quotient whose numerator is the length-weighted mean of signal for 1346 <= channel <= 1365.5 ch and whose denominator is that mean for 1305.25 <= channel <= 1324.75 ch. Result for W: 0.6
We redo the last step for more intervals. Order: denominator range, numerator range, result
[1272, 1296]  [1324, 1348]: 0.59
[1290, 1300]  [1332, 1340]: 0.59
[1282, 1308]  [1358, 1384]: 0.85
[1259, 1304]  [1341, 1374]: 0.61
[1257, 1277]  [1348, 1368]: 0.54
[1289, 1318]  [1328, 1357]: 0.54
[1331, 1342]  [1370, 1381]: 1.61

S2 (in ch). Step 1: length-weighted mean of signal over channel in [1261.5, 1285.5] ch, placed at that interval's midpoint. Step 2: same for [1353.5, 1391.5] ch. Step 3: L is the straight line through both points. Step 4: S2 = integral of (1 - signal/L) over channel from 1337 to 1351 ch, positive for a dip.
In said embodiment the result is 7.2 ch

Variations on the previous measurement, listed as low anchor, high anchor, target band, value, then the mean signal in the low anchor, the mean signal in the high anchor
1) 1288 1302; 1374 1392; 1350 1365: 3.35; 373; 360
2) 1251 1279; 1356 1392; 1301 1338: 2.71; 513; 339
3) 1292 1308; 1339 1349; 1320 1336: -4.89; 413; 177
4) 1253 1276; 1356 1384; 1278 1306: 4.19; 515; 330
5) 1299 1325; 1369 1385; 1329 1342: 6.00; 457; 352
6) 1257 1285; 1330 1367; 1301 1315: -2.70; 498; 242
